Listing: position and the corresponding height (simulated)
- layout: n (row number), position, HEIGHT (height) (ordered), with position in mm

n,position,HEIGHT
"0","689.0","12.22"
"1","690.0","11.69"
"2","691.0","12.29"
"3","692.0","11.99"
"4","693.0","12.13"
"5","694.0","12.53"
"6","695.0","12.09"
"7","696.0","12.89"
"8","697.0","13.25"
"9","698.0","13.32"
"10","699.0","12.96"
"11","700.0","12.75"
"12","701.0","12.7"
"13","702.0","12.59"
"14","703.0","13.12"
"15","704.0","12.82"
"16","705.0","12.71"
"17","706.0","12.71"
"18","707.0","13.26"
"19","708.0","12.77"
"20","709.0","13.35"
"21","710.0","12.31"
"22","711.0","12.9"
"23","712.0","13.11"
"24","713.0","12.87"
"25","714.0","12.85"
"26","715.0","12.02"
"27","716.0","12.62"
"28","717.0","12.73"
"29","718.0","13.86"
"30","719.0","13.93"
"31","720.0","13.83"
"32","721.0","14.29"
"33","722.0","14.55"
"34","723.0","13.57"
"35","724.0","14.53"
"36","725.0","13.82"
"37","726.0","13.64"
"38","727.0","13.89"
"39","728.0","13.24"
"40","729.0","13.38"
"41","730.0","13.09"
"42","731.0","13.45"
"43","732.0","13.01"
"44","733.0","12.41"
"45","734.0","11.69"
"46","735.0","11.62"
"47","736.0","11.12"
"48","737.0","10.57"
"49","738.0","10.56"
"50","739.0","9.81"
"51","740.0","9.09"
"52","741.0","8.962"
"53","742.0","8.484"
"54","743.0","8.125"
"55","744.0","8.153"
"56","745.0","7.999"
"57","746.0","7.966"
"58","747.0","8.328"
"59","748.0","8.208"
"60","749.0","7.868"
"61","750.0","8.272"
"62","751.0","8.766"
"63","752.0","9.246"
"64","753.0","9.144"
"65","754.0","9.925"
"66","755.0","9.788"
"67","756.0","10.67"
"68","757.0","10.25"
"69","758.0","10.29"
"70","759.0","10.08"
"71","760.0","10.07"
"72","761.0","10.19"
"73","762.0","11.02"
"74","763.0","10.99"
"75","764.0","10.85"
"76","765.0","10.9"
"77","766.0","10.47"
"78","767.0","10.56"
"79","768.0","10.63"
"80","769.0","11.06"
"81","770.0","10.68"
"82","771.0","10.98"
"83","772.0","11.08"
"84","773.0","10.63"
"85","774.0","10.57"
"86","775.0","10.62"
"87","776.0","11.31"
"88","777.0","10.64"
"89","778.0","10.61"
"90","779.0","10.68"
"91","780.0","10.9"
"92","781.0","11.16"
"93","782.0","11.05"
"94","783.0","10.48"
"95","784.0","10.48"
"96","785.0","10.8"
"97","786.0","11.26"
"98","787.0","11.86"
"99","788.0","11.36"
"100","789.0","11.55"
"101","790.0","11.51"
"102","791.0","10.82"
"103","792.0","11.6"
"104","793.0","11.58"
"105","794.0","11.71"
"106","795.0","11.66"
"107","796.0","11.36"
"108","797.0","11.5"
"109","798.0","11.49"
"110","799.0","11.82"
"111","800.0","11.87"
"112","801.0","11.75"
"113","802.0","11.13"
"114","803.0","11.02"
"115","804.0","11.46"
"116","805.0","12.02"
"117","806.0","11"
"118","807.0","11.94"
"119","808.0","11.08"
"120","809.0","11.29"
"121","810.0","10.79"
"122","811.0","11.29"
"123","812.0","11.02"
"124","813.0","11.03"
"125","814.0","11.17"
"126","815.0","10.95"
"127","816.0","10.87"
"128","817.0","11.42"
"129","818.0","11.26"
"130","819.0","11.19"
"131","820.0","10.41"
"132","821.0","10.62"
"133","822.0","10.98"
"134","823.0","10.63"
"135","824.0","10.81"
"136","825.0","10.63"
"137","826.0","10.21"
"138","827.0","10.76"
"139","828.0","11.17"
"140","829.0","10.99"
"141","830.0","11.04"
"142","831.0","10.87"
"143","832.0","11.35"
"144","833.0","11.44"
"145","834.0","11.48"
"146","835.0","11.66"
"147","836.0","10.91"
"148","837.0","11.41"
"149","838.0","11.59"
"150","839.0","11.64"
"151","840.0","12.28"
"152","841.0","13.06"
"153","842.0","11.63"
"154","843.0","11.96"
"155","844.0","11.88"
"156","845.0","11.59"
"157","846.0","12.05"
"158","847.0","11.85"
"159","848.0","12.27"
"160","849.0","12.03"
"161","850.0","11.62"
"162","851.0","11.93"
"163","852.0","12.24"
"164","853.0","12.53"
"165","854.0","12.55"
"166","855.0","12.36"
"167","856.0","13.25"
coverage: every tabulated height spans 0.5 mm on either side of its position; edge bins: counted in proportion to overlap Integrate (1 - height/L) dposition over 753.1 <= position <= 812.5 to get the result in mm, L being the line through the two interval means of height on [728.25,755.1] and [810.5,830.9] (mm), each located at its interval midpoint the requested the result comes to -2.88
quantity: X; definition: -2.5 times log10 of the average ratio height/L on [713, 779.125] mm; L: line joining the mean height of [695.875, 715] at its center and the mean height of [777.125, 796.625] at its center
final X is 0.09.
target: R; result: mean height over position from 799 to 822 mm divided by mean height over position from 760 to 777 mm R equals 1.0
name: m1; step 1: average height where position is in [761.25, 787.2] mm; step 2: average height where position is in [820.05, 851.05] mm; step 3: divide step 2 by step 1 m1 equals 1.05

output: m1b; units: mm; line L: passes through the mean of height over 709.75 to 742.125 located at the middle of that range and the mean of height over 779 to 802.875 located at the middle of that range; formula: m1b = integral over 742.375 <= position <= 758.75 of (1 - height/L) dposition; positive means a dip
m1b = 4.22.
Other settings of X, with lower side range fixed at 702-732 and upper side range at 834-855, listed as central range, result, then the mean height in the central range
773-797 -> 0.13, 11.1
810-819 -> 0.11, 11.1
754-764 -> 0.23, 10.4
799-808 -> 0.08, 11.5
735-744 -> 0.33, 9.62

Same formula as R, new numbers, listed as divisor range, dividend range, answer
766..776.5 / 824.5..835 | 1.02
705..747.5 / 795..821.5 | 0.94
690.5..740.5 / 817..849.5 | 0.89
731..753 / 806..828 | 1.14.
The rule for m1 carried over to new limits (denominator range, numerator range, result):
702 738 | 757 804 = 0.85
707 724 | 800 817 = 0.85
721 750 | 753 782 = 0.95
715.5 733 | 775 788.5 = 0.81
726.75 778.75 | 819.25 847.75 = 1.09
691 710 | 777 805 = 0.88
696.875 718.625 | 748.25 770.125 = 0.78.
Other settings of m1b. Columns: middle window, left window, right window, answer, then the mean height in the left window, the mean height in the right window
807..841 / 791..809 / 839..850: 1.9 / 11.5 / 12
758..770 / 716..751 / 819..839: 0.7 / 11.4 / 11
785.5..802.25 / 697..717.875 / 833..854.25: 1.0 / 12.9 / 11.9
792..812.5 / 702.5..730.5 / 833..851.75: 1.4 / 13.3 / 11.8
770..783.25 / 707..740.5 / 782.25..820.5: 1.0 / 12.7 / 11.3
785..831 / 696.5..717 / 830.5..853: 3.2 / 12.8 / 11.8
